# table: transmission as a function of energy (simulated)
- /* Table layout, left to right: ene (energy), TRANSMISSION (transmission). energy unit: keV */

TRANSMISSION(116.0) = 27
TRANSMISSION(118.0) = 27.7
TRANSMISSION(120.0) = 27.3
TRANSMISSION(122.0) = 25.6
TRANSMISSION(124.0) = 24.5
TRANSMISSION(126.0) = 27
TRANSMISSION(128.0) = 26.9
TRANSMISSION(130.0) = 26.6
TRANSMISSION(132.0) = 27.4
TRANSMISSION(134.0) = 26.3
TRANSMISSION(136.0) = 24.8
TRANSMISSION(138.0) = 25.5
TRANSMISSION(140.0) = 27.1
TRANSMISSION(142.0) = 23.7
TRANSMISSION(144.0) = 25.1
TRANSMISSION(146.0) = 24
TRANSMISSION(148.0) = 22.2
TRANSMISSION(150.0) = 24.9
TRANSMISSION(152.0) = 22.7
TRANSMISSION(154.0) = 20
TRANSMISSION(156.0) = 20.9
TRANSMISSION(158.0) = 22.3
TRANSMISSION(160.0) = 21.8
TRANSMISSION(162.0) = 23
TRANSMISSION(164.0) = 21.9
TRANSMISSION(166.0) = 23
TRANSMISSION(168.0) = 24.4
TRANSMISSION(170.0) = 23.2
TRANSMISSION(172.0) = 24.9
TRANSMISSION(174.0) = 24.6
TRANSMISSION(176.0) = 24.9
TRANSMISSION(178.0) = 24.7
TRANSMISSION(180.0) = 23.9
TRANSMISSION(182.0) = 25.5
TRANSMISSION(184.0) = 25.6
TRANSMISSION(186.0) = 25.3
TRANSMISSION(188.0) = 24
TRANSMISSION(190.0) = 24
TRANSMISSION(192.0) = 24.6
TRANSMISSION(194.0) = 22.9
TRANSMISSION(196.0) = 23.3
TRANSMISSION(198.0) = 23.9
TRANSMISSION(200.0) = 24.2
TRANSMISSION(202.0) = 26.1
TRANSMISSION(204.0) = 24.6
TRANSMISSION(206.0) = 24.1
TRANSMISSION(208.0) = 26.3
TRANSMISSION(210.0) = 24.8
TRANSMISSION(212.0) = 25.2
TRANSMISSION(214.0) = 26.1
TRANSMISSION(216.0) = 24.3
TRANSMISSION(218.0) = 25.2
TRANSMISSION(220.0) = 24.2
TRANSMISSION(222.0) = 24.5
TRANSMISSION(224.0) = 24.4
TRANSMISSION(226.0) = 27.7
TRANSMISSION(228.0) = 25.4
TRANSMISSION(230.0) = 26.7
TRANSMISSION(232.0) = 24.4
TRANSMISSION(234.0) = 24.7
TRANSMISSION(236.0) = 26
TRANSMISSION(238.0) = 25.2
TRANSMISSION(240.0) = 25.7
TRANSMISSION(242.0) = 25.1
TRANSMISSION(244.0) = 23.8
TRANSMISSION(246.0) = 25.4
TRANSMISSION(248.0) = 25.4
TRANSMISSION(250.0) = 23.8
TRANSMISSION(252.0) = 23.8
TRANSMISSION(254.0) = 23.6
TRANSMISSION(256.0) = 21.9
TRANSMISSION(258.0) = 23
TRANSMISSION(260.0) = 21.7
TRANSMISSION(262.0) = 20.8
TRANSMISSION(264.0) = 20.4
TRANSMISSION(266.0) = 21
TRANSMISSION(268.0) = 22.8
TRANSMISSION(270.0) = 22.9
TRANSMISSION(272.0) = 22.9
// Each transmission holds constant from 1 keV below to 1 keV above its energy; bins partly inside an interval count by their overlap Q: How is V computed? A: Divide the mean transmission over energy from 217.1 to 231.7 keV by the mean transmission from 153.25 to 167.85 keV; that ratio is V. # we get 1.15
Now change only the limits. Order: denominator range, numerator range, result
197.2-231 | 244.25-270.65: 0.91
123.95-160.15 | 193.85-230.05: 1.02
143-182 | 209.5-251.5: 1.08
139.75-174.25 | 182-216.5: 1.06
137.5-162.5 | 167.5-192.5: 1.06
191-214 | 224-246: 1.03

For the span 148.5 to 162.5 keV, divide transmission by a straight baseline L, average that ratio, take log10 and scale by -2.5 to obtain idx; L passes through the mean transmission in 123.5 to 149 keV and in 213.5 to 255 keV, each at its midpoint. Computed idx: 0.15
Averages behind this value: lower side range 25.5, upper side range 25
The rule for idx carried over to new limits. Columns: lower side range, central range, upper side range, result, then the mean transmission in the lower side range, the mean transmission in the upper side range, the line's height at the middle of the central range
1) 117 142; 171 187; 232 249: 0.04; 26.3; 25.1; 25.8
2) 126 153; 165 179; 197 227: 0.04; 25.2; 25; 25.1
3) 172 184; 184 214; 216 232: 0.02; 24.8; 25.3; 25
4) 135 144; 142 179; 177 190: 0.08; 25.3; 24.8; 25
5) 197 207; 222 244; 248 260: -0.07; 24.6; 23.3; 23.8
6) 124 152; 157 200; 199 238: 0.06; 25.4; 25.2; 25.3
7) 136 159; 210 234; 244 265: -0.09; 23.5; 23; 23.2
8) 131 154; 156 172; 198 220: 0.09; 24.7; 25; 24.8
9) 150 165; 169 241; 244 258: -0.09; 22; 23.9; 23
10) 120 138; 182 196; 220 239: 0.06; 26.2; 25.4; 25.7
